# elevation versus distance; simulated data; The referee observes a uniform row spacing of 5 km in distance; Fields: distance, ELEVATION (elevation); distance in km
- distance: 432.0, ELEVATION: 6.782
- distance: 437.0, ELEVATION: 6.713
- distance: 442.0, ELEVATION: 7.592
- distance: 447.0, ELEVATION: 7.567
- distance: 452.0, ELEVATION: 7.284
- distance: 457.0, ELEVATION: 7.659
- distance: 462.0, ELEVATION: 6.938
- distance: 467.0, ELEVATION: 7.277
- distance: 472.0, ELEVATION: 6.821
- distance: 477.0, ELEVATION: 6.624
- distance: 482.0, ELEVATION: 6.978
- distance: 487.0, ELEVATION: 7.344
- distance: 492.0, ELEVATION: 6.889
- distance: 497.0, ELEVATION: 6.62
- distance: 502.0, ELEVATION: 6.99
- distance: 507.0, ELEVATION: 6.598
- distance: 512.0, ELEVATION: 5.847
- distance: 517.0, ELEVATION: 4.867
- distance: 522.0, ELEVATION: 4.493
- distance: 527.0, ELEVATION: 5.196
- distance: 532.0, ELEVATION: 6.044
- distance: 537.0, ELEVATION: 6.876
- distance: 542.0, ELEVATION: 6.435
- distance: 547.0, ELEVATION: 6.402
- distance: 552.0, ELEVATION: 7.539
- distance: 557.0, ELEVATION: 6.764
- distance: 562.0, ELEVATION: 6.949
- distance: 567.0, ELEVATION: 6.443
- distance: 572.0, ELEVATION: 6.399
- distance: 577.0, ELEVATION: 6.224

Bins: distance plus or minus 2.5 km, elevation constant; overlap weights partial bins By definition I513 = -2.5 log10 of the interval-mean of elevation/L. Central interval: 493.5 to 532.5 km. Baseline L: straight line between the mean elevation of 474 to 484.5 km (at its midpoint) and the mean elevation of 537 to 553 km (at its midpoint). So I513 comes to 0.159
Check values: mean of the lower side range 6.8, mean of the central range 5.85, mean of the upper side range 6.74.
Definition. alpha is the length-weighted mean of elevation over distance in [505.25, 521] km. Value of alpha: 5.61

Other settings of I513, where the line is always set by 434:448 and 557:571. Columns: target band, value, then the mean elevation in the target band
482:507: 0.01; 6.93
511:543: 0.21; 5.64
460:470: 0.00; 7.1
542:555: -0.02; 6.86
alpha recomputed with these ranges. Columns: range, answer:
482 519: 6.51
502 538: 5.74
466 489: 6.98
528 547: 6.35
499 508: 6.82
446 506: 7.06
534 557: 6.79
